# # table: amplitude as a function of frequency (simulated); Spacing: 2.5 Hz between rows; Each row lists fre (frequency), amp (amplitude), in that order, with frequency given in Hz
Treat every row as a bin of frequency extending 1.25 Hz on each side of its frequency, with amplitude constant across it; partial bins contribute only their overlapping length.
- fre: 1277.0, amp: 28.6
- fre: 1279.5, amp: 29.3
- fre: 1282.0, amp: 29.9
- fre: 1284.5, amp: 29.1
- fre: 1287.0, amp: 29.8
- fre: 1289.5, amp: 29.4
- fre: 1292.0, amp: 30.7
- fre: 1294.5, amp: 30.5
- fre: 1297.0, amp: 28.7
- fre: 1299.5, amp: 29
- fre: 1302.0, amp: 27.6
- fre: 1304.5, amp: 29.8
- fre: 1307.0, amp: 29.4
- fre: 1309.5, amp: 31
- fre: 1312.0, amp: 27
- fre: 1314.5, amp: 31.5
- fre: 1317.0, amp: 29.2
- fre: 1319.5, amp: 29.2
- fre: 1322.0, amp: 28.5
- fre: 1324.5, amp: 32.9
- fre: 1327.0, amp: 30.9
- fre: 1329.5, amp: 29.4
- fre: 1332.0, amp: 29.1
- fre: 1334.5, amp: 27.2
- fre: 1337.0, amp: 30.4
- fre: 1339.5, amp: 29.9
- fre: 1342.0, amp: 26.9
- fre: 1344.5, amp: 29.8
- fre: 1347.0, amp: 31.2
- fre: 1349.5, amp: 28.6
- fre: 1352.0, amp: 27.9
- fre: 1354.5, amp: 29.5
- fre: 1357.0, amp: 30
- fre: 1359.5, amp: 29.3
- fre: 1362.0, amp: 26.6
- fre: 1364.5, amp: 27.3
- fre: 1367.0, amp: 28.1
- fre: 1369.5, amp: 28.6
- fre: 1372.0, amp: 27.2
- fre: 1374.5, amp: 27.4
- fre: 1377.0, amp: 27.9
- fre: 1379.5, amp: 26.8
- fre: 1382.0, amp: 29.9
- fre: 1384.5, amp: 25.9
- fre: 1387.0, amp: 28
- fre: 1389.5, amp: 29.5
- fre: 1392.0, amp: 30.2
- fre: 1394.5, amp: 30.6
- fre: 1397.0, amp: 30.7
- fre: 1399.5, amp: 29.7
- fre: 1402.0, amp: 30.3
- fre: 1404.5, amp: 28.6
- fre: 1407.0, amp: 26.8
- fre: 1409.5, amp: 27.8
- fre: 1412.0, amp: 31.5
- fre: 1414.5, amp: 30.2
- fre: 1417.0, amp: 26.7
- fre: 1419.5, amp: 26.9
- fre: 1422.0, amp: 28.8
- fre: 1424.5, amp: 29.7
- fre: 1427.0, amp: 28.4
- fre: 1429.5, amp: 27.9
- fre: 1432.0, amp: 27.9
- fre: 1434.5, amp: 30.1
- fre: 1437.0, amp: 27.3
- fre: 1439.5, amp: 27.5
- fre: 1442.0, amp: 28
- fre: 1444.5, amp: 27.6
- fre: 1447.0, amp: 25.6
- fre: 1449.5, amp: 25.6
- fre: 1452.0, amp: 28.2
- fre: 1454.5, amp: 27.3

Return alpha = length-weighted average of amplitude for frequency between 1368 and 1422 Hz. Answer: 28.6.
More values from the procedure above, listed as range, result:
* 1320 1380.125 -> 28.8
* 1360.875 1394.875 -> 28.1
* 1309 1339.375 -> 29.7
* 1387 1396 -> 29.8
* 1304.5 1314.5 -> 29.5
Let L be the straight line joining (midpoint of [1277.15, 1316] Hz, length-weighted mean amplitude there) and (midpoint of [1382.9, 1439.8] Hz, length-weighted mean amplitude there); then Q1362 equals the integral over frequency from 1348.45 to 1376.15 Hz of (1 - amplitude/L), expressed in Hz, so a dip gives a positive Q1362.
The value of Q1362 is 0.8 Hz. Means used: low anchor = 29.5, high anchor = 28.8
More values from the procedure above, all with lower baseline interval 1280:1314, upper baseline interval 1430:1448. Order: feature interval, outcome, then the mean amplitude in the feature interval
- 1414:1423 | 0.0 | 28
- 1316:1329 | -0.4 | 30.1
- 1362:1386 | 0.8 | 27.6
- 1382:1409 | -0.7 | 29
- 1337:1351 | -0.2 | 29.4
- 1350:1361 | -0.1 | 29.1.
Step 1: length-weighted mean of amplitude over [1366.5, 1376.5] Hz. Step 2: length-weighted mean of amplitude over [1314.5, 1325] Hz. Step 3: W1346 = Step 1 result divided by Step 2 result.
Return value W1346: 0.9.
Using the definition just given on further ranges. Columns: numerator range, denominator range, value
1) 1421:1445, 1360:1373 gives 1.02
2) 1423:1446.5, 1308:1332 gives 0.94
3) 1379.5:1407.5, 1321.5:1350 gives 0.98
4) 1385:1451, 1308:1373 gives 0.98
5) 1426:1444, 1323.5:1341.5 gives 0.94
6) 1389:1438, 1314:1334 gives 0.97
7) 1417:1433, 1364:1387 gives 1.02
